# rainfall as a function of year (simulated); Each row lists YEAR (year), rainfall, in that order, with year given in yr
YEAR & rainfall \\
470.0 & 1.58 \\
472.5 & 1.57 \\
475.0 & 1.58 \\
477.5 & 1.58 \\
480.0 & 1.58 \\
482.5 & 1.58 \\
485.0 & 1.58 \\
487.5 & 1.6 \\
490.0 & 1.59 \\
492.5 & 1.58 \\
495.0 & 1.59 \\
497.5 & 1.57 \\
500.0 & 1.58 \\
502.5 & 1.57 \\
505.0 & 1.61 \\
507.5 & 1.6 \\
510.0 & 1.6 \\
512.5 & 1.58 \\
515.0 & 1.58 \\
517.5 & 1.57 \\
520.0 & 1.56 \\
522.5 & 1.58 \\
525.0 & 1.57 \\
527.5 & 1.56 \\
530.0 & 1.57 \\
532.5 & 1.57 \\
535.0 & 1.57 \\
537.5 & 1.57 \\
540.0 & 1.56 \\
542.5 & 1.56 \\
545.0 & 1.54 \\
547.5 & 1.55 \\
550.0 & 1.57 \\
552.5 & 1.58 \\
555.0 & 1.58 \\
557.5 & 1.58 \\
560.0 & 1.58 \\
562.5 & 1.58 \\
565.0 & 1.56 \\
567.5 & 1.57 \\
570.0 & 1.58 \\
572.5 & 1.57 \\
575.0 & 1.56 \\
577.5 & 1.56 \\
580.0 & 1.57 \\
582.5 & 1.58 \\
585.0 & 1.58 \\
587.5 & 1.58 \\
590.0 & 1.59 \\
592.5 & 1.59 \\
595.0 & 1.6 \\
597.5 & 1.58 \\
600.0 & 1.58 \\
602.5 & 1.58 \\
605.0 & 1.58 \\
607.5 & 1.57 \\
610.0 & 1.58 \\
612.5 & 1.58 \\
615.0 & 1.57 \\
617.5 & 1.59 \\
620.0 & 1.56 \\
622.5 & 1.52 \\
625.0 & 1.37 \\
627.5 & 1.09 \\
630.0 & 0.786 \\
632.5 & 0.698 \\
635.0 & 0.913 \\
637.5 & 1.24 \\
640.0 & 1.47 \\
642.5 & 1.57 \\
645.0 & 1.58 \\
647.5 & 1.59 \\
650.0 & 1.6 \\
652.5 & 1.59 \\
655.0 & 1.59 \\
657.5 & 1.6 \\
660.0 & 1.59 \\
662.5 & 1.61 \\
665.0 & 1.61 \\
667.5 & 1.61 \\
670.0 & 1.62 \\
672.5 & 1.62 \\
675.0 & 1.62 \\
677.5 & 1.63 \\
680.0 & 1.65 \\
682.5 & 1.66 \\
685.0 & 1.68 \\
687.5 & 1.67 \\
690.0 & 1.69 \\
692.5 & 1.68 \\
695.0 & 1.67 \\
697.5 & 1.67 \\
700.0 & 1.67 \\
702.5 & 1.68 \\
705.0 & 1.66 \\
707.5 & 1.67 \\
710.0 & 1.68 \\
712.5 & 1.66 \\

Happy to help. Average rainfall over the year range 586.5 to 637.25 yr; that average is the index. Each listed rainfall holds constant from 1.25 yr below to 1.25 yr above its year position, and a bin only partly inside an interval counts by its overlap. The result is 1.42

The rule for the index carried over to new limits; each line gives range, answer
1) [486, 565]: 1.58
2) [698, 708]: 1.67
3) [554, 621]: 1.58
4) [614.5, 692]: 1.49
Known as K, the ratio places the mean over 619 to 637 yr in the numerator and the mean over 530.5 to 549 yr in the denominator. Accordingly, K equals 0.73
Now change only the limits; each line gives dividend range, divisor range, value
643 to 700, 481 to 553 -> 1.03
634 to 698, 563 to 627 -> 1.01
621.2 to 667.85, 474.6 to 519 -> 0.88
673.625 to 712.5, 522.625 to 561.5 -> 1.06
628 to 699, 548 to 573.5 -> 0.96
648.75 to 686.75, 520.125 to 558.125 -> 1.03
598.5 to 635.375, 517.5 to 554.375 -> 0.88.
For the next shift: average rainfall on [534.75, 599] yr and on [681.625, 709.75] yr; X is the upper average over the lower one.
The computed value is 1.1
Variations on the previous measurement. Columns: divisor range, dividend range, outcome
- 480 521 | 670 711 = 1.05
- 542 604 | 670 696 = 1.05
